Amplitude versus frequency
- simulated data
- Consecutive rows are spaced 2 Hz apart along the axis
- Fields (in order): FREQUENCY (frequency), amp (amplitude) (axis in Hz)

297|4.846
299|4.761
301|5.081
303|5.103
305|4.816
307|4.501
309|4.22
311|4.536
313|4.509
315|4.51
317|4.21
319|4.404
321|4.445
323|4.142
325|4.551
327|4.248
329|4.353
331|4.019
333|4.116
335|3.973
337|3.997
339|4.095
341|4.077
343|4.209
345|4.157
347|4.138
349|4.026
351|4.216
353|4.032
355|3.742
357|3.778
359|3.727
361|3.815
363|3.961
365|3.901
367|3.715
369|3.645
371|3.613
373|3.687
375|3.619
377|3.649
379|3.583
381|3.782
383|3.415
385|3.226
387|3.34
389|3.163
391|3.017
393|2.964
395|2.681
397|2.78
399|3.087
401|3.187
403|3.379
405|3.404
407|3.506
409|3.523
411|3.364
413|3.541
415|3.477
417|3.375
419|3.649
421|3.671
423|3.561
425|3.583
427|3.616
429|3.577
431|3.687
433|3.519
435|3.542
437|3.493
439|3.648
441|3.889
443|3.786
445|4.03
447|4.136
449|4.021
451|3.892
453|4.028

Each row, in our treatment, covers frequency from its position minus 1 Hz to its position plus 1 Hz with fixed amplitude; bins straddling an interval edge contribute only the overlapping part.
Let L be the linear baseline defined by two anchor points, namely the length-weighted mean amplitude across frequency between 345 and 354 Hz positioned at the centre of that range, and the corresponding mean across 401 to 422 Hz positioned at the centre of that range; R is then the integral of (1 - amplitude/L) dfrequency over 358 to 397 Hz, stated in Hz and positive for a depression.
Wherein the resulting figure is 3.5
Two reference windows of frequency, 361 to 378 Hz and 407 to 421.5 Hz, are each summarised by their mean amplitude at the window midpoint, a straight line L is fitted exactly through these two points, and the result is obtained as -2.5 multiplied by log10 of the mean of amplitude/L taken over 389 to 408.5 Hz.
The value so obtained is 0.15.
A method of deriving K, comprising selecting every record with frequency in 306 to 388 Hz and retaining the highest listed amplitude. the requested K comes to 4.551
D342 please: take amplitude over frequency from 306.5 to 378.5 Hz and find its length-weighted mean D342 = 4.06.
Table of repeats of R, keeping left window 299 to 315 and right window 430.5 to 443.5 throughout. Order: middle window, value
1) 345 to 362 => 1.4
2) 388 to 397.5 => 2.5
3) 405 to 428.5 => 1.7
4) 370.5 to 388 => 2.4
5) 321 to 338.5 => 1.2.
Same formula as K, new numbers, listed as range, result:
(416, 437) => 3.687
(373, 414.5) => 3.782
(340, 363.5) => 4.216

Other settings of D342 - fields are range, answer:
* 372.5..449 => 3.48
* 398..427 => 3.46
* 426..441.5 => 3.61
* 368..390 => 3.52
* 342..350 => 4.13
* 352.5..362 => 3.81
